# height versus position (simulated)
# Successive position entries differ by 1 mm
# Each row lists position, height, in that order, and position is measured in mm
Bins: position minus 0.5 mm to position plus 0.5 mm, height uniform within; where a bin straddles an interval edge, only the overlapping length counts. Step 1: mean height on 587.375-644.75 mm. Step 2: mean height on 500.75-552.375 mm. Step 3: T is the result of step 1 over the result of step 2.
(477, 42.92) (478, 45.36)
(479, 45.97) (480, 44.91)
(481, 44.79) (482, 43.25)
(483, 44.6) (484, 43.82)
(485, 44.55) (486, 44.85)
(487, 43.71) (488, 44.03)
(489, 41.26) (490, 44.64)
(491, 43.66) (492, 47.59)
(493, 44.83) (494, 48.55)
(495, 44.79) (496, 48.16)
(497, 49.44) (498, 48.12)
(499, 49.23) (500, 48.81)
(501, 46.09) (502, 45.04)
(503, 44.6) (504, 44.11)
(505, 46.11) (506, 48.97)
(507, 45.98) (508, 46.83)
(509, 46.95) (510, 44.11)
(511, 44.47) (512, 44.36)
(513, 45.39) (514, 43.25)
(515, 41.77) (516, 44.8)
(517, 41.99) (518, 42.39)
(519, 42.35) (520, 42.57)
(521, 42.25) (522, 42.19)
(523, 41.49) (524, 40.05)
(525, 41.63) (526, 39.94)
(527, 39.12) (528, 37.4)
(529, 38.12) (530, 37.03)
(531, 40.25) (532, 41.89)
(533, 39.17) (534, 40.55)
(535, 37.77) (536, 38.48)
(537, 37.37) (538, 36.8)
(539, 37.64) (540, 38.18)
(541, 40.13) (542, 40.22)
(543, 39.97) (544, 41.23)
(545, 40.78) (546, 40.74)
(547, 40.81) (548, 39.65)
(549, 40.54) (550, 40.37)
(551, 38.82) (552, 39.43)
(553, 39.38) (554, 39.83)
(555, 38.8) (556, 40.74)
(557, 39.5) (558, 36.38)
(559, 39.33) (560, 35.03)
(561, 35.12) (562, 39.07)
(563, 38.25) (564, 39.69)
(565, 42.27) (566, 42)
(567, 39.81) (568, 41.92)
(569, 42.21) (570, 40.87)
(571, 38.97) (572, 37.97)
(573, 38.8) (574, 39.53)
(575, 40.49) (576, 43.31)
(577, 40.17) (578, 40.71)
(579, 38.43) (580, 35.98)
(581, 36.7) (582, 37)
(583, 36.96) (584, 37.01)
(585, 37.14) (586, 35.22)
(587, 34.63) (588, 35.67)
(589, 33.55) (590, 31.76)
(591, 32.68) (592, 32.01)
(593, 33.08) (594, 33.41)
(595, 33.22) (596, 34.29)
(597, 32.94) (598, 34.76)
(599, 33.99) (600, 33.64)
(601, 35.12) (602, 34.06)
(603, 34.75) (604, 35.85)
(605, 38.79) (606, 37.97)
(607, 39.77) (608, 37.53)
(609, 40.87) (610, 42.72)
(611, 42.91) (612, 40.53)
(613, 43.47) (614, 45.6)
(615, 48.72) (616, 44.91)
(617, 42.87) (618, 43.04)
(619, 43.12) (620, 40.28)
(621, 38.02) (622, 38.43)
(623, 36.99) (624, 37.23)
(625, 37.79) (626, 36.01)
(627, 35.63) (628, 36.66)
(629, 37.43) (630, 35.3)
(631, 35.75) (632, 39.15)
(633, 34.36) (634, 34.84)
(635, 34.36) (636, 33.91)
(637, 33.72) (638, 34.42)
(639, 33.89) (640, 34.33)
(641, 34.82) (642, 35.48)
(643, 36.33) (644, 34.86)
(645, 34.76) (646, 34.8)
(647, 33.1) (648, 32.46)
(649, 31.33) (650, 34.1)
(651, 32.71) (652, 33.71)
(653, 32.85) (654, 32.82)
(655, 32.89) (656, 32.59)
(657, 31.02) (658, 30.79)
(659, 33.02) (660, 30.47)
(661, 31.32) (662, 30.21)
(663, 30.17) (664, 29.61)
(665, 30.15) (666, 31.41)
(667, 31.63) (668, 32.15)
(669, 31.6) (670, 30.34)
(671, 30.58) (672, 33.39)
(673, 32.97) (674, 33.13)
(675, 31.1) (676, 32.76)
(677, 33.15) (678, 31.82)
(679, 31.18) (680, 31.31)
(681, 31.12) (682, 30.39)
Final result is 0.89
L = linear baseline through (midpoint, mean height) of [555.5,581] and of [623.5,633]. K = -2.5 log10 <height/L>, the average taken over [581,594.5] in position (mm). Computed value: 0.11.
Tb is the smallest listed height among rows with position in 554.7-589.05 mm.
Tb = 33.55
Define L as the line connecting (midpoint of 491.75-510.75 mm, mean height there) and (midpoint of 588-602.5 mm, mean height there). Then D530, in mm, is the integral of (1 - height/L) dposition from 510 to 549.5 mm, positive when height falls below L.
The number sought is 1.9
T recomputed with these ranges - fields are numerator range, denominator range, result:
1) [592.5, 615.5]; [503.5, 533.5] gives 0.89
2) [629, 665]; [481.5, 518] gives 0.74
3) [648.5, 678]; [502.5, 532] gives 0.75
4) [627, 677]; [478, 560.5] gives 0.78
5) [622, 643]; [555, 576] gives 0.90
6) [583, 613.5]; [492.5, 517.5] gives 0.79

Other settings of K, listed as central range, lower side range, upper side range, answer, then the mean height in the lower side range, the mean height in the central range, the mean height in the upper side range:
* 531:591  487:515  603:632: 0.103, 45.8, 38.8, 39.7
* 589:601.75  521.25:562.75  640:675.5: 0.085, 39.3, 33.4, 32.4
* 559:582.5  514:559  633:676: -0.039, 40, 39.3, 32.7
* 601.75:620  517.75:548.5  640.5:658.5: -0.156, 39.9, 41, 33.4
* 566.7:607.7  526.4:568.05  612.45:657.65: 0.038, 39.2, 36.7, 36.4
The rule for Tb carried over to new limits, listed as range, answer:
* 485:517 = 41.26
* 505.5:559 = 36.38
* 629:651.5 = 31.33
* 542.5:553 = 38.82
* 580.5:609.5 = 31.76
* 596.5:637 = 32.94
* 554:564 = 35.03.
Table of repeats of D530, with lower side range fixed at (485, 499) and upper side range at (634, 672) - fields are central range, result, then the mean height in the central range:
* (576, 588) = 0.3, 37.5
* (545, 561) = 0.6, 39.2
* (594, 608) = 0.6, 35.3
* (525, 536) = 0.9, 39.2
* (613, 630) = -2.3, 40.1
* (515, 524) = 0.2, 42.3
